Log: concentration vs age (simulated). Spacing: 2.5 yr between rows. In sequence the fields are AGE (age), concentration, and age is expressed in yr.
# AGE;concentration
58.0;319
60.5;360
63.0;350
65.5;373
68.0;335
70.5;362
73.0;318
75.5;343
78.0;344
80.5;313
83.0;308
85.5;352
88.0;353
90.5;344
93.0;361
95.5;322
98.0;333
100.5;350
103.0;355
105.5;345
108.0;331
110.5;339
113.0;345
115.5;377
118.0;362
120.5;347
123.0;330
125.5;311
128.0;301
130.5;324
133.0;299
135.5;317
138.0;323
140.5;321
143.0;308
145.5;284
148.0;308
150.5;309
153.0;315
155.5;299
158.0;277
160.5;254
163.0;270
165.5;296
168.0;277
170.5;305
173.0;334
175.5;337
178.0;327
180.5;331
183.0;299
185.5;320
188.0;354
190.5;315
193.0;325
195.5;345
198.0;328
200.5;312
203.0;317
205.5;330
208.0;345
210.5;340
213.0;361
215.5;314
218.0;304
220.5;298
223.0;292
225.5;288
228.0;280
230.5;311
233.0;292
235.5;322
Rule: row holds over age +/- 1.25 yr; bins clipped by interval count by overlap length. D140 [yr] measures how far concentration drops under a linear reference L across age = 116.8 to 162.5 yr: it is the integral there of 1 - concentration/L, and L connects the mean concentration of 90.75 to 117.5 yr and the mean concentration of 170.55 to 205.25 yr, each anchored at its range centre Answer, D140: 3.8 yr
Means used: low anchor 346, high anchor 326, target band 310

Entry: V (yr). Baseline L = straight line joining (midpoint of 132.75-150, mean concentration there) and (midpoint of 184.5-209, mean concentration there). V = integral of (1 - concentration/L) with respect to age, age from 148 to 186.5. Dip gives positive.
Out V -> 1.8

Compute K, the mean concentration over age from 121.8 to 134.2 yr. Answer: 313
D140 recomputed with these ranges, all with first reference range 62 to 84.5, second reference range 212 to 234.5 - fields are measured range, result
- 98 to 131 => -1.1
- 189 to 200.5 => -0.6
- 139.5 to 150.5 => 0.6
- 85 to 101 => -0.5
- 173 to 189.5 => -0.8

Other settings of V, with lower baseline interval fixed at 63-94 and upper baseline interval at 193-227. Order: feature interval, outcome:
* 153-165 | 1.8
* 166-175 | 0.6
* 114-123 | -0.6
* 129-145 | 0.9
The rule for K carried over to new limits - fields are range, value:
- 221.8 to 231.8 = 293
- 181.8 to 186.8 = 310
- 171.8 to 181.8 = 332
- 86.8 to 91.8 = 349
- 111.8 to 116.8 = 361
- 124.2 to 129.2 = 306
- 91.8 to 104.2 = 344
